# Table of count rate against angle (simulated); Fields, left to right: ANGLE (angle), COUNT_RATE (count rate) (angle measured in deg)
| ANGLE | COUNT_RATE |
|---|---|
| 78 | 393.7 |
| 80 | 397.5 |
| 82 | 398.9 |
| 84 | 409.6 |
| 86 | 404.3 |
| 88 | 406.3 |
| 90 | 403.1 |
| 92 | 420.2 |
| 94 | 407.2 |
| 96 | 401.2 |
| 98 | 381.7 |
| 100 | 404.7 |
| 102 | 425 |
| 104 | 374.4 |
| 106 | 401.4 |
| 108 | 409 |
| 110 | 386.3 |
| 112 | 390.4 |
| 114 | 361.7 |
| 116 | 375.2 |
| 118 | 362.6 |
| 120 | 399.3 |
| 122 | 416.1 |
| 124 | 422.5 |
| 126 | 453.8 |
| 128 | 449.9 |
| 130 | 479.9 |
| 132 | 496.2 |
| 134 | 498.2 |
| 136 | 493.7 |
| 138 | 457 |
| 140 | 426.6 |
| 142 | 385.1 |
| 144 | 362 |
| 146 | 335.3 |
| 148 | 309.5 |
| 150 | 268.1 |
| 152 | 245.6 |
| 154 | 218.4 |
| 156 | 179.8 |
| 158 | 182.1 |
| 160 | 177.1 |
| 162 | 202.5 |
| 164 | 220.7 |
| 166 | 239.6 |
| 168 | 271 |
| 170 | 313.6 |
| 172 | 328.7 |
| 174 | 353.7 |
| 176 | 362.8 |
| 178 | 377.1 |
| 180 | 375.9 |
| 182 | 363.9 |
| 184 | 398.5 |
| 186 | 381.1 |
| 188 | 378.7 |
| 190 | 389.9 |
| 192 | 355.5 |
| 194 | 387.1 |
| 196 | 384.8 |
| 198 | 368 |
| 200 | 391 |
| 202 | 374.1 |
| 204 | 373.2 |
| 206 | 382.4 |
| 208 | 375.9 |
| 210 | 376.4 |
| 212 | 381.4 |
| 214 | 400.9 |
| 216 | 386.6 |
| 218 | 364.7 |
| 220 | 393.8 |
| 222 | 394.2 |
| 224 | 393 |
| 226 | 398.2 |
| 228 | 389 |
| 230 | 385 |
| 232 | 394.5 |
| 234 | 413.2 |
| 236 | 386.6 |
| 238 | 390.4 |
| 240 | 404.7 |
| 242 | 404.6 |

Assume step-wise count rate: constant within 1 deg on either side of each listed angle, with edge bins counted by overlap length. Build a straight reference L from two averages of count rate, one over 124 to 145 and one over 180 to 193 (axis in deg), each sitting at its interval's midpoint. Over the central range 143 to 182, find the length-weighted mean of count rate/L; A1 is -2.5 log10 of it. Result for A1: 0.40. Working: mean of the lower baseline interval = 449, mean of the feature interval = 282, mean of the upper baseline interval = 378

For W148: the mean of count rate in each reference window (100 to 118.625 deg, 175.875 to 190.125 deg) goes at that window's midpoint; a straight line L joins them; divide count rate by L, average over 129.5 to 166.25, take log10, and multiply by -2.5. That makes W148 0.18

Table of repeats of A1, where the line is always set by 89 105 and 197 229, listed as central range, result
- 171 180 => 0.09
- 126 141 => -0.19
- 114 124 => 0.03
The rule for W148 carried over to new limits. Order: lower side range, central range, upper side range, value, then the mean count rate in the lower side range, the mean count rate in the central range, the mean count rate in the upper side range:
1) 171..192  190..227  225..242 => 0.00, 370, 382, 396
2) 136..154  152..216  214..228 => 0.13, 349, 331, 389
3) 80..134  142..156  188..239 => 0.36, 411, 289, 385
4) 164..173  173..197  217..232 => -0.20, 281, 376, 389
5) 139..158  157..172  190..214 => 0.34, 297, 236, 379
